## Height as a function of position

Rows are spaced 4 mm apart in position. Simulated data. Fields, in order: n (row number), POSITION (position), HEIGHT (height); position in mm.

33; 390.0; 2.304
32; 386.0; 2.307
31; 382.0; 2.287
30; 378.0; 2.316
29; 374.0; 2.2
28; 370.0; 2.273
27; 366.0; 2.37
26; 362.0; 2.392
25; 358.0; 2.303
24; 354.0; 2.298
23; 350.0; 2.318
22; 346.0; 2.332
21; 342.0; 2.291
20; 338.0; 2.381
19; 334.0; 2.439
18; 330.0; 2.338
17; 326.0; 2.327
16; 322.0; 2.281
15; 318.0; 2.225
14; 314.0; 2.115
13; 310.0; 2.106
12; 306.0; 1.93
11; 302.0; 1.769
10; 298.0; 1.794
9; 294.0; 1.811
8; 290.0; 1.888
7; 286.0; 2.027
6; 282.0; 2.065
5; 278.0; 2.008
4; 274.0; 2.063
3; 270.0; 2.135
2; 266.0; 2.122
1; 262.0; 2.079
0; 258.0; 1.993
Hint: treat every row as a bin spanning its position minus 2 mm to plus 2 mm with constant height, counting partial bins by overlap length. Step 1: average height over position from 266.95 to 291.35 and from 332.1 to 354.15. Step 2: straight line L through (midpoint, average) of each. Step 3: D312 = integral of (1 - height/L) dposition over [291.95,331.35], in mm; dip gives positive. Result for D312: 2.4 mm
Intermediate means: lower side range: 2.04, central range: 2.06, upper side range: 2.35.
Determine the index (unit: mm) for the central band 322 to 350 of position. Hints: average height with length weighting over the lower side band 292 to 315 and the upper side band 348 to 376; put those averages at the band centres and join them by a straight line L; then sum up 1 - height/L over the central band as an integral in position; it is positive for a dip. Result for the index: -2.8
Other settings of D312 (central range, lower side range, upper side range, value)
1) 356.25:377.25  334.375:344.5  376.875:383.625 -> 0.1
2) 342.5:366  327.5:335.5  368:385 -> 0.0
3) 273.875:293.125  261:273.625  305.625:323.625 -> 1.2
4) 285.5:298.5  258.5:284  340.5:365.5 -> 1.6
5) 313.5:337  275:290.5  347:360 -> -1.2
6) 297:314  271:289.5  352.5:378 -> 1.5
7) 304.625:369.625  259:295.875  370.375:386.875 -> -3.3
